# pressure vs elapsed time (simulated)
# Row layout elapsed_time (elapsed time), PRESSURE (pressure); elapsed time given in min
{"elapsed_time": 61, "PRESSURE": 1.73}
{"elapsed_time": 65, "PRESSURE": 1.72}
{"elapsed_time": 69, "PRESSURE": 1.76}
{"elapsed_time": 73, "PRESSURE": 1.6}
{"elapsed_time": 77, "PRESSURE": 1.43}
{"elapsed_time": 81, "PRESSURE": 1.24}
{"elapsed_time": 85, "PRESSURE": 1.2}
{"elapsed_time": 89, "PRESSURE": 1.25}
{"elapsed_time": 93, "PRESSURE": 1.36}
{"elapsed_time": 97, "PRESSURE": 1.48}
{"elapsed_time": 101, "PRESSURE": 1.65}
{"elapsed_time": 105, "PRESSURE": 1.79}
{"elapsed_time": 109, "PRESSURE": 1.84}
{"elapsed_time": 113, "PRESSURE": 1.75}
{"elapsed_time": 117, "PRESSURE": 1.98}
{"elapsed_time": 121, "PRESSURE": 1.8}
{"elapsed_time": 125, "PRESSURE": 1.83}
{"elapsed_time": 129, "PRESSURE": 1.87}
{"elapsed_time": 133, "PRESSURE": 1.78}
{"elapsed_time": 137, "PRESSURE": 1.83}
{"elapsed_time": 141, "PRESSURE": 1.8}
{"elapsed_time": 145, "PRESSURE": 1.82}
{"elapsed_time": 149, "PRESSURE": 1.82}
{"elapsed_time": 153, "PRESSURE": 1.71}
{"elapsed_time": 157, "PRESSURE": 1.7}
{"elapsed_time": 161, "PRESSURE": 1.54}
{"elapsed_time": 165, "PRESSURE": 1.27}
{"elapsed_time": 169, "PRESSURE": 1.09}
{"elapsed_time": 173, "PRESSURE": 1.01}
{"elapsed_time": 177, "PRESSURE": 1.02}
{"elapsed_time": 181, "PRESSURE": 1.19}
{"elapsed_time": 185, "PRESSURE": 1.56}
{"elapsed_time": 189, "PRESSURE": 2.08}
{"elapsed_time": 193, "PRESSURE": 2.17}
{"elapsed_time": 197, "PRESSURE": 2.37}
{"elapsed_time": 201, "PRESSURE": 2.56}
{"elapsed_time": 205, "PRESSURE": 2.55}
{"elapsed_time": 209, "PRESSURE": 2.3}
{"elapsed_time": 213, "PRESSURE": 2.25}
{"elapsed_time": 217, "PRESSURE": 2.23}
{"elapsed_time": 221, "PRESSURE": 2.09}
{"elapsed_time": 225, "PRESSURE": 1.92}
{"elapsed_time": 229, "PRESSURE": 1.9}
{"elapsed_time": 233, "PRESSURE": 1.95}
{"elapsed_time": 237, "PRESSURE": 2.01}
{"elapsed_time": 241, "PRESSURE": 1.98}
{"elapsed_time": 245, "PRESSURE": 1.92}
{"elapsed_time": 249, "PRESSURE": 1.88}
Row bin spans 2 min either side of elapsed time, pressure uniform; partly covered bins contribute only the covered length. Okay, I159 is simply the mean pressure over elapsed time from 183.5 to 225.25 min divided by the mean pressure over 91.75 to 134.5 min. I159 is 1.27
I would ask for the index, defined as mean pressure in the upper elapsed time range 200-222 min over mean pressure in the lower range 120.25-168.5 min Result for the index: 1.4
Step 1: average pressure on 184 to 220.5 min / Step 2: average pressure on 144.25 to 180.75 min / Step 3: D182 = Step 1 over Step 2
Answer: 1.58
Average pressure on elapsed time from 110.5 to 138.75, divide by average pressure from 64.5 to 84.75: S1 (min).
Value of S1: 1.2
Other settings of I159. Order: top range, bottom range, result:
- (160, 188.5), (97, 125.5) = 0.71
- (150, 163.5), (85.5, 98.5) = 1.23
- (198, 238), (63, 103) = 1.49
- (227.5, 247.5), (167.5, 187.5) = 1.63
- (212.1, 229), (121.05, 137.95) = 1.14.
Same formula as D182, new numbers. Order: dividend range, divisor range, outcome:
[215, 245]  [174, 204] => 1.09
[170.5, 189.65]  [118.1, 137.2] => 0.72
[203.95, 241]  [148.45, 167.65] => 1.34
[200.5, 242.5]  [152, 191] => 1.52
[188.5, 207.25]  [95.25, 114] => 1.39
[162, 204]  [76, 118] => 1.08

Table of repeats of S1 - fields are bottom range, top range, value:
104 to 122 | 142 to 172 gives 0.85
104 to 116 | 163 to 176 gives 0.62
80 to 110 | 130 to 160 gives 1.21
